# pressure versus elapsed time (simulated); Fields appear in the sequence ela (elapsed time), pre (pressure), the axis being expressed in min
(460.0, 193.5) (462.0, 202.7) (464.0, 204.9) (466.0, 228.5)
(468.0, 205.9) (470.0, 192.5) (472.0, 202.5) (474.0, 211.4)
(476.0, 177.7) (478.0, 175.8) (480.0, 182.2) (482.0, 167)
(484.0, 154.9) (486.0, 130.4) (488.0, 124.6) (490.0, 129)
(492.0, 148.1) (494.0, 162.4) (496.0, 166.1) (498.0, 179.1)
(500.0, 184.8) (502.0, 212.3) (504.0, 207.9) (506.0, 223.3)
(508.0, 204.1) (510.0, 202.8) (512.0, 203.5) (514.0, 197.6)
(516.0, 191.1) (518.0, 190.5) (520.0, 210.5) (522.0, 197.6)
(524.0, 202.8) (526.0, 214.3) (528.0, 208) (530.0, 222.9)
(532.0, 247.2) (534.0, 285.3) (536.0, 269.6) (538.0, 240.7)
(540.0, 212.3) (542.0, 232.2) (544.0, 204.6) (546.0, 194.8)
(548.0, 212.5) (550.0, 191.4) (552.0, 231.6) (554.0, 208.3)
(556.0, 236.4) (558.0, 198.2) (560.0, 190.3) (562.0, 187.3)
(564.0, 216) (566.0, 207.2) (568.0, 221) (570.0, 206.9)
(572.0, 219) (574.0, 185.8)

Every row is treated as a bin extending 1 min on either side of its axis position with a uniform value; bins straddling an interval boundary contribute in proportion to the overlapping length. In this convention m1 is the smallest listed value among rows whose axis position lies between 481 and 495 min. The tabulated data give 124.6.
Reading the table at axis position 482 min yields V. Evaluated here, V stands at 167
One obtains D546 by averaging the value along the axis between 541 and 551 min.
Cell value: 207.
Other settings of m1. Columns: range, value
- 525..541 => 208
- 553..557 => 208.3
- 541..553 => 191.4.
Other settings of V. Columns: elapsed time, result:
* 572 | 219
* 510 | 202.8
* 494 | 162.4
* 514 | 197.6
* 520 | 210.5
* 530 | 222.9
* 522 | 197.6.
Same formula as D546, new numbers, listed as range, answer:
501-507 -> 214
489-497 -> 151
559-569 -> 204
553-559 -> 214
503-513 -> 208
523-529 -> 208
